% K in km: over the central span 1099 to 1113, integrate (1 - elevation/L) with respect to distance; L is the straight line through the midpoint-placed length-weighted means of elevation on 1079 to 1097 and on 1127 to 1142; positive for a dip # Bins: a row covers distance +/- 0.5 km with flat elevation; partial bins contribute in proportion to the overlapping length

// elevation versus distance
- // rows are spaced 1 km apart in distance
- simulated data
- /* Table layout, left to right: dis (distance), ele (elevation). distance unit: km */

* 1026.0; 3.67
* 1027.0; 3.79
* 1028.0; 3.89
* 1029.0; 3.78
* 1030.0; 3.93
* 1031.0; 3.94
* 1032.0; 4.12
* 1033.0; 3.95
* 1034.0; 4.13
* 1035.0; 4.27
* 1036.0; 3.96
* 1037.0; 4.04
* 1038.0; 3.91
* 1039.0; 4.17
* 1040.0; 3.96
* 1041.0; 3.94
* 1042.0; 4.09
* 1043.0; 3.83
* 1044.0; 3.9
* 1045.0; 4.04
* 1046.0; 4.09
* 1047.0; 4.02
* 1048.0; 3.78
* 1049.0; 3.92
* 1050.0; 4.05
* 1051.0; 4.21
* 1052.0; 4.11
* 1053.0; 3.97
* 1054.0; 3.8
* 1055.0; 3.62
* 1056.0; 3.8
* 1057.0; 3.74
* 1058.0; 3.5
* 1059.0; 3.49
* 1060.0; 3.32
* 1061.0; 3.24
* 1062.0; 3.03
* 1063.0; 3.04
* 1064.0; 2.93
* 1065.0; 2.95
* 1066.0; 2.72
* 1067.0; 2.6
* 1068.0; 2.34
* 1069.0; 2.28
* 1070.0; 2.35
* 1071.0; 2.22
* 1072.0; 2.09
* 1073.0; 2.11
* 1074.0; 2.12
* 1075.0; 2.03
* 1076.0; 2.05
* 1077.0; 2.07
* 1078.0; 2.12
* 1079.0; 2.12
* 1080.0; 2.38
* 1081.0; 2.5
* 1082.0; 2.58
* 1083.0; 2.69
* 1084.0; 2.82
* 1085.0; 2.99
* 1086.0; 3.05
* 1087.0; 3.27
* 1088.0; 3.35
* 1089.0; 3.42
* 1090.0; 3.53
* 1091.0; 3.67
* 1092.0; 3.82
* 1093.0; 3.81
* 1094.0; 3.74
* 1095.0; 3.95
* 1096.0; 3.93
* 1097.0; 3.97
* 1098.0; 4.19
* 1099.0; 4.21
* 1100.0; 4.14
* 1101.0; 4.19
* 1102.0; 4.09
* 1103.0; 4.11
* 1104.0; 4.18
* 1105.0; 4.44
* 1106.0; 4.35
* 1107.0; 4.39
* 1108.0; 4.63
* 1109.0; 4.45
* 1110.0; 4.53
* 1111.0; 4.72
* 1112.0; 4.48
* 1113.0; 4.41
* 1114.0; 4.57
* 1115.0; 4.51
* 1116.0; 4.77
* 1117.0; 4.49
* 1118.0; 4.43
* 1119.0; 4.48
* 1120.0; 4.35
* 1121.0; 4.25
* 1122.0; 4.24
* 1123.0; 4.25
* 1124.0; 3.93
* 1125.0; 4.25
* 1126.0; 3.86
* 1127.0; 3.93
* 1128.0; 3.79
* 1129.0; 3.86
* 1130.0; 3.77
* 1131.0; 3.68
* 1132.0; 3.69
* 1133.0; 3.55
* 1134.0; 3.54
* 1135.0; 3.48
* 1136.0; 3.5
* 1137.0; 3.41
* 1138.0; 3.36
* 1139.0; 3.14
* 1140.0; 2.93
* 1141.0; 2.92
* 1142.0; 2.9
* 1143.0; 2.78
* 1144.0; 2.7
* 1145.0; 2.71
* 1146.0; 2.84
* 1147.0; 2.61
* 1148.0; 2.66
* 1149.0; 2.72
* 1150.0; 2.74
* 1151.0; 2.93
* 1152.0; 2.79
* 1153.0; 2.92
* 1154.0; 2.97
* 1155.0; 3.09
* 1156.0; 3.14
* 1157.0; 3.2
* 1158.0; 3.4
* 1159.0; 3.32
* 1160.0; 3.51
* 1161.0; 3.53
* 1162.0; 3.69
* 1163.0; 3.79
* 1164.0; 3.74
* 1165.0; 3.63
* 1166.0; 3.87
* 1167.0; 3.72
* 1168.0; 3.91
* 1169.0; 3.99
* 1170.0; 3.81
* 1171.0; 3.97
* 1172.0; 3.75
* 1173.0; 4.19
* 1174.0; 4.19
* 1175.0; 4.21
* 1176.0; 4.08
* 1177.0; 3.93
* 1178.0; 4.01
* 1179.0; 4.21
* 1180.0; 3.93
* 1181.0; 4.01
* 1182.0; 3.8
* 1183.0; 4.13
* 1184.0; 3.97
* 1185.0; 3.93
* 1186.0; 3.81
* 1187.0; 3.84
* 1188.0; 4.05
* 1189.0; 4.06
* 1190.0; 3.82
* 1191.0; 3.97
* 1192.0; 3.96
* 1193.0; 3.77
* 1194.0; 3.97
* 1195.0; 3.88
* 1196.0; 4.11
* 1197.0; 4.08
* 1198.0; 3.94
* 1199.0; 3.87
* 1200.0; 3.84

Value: -4.3 km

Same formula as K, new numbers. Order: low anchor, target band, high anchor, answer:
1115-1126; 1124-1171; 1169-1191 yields 9.1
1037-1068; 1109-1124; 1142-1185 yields -3.7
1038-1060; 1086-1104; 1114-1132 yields 1.0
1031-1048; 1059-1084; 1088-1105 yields 9.1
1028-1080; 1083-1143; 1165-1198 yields -4.2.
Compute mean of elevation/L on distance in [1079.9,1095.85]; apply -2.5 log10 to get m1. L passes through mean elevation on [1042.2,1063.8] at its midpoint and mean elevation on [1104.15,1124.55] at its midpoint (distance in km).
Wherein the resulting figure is 0.26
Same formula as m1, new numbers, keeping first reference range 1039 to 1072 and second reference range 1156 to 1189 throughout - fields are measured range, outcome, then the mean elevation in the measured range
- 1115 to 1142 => -0.041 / 3.84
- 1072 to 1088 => 0.387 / 2.48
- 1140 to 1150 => 0.330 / 2.77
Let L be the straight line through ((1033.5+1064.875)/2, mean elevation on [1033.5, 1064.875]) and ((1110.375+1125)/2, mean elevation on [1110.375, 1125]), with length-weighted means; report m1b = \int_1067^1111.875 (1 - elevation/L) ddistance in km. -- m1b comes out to 9.3 km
